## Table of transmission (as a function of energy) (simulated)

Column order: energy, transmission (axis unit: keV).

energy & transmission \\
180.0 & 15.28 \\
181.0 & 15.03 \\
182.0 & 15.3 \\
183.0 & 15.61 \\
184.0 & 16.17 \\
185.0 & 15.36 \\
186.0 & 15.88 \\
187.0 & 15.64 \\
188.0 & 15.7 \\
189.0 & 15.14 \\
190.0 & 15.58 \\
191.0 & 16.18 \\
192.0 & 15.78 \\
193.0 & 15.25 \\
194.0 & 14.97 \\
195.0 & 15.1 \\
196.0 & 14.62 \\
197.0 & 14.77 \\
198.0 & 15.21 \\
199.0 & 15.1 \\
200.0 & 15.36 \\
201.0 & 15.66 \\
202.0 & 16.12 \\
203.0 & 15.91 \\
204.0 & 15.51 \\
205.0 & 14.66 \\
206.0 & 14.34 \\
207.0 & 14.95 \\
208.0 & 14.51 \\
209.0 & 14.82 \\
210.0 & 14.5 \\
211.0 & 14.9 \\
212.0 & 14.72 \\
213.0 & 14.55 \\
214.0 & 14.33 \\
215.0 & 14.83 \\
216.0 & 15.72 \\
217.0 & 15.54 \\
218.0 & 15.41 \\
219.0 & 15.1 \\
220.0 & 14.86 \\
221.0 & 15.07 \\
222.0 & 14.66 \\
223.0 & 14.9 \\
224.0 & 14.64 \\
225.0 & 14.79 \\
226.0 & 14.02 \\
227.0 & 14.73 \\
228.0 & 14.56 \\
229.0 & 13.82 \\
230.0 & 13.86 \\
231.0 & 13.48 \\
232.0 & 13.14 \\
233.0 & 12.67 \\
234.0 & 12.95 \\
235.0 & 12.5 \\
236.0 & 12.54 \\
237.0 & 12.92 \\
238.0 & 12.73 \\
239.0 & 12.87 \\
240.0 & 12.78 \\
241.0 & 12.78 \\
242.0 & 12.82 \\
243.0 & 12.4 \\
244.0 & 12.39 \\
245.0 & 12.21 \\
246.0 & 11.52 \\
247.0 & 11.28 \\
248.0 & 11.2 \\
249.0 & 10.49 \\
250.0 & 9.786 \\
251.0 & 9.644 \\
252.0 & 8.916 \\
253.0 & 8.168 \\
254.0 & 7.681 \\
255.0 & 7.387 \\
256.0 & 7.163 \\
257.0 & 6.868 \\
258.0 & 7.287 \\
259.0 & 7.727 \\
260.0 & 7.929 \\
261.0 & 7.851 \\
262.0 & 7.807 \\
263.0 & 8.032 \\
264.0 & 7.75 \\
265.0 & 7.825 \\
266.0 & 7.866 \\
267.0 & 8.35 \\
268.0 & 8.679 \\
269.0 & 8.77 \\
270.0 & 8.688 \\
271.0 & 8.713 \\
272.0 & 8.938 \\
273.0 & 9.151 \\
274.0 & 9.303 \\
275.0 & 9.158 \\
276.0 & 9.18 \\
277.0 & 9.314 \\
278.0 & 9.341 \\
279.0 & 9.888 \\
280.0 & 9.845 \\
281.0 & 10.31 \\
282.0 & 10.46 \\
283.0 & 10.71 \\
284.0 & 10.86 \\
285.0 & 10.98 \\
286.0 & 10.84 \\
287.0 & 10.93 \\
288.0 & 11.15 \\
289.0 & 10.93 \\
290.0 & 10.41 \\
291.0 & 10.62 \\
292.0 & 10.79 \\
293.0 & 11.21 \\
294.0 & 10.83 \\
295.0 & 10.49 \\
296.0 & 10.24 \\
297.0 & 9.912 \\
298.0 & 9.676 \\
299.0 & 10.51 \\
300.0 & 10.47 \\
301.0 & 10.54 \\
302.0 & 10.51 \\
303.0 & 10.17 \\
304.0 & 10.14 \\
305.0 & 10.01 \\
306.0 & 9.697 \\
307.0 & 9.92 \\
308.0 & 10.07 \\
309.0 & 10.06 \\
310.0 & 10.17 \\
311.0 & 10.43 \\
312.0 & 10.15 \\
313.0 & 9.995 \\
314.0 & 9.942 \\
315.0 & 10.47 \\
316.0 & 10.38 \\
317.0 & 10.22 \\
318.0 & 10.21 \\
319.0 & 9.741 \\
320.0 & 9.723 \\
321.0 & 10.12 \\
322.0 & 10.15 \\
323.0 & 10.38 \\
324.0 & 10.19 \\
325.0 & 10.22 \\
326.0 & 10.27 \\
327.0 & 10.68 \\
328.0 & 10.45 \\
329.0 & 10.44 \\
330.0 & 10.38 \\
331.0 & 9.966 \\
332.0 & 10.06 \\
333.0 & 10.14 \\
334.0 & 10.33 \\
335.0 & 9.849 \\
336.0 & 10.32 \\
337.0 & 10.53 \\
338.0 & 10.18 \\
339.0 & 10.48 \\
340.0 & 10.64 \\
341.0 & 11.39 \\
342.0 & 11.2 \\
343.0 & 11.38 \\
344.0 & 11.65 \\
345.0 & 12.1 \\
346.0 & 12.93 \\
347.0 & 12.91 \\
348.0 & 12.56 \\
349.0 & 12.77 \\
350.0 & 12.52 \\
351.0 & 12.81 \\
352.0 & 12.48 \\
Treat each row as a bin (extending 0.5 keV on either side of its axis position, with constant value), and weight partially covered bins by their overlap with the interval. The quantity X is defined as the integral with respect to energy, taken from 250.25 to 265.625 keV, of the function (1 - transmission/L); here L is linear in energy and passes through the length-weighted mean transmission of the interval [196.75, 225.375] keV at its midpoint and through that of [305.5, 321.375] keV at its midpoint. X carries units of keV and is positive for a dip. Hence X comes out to 5.9 keV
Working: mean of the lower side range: 15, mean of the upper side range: 10.1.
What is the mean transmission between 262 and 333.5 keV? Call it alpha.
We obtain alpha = 9.94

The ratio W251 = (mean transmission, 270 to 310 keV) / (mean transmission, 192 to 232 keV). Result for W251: 0.68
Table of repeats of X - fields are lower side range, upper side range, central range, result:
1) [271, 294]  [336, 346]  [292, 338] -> 2.0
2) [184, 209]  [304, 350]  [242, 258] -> 4.3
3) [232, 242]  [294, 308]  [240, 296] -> 8.7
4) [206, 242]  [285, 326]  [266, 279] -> 3.2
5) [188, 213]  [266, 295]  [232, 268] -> 5.7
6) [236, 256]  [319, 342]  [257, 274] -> 4.1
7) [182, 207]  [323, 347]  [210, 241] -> 0.6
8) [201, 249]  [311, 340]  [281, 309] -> 2.2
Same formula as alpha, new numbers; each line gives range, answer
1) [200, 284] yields 11.8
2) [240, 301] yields 9.74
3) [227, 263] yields 10.9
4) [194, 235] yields 14.7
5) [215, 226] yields 15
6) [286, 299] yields 10.6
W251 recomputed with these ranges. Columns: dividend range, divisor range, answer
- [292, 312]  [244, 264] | 1.15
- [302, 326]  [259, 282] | 1.15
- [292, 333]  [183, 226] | 0.68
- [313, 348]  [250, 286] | 1.21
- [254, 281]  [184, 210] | 0.55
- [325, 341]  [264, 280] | 1.17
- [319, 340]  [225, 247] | 0.79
